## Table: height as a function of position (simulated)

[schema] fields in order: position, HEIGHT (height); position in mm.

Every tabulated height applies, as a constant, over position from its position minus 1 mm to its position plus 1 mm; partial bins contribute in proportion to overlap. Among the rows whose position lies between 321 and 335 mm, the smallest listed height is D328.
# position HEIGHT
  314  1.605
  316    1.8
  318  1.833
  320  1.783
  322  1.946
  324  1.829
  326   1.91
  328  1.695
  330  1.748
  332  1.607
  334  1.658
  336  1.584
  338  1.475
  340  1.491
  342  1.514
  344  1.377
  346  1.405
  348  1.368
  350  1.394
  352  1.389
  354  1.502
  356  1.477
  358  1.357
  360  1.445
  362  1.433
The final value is 1.607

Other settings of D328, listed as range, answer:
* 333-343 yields 1.475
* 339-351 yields 1.368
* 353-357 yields 1.477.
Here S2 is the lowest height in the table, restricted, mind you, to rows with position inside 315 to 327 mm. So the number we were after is 1.783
